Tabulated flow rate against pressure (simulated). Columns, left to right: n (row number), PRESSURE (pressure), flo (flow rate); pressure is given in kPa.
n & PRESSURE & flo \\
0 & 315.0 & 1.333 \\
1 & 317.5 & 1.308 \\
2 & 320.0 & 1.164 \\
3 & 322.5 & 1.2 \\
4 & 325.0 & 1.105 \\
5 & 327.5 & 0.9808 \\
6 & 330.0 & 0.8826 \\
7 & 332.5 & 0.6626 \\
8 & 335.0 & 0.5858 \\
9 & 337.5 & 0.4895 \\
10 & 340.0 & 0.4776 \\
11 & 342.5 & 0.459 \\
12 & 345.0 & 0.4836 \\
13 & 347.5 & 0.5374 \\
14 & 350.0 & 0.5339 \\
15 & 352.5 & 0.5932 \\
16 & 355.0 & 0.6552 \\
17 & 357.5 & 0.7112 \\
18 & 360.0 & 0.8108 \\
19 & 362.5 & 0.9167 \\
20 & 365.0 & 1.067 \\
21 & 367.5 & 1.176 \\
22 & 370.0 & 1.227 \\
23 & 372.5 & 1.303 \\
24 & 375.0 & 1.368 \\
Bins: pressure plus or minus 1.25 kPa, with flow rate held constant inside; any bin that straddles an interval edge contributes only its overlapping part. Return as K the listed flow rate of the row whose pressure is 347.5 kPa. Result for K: 0.5374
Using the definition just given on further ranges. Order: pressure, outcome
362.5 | 0.9167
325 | 1.105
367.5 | 1.176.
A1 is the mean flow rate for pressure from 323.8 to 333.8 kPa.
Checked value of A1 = 0.905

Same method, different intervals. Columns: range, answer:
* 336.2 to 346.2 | 0.478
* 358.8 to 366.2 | 0.931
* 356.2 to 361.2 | 0.759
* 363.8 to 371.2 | 1.16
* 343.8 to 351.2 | 0.518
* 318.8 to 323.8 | 1.18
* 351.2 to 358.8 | 0.653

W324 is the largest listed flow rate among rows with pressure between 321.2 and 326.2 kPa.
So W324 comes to 1.2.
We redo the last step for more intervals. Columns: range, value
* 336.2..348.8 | 0.5374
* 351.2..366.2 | 1.067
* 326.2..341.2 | 0.9808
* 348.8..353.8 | 0.5932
